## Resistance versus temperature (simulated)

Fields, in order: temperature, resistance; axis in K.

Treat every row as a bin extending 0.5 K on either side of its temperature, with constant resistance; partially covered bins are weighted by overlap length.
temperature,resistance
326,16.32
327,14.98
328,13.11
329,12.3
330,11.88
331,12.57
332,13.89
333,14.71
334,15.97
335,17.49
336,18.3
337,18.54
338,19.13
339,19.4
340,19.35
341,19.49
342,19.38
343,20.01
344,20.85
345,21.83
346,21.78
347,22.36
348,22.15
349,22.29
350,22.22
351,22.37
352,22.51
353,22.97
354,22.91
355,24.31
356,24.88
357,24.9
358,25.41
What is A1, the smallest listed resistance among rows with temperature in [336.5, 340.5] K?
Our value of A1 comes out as 18.54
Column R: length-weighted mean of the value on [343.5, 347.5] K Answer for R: 21.7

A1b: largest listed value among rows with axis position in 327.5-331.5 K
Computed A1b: 13.11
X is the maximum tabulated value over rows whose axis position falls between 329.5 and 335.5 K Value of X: 17.49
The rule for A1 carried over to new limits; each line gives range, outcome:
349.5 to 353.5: 22.22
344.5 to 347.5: 21.78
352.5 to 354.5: 22.91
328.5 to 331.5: 11.88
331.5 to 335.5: 13.89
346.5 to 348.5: 22.15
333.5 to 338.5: 15.97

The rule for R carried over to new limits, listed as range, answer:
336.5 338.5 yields 18.8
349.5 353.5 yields 22.5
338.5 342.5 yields 19.4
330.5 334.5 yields 14.3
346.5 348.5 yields 22.3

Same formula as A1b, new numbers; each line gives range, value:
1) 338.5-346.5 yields 21.83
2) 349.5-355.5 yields 24.31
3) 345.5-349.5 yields 22.36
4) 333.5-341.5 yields 19.49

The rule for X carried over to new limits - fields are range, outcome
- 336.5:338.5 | 19.13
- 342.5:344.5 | 20.85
